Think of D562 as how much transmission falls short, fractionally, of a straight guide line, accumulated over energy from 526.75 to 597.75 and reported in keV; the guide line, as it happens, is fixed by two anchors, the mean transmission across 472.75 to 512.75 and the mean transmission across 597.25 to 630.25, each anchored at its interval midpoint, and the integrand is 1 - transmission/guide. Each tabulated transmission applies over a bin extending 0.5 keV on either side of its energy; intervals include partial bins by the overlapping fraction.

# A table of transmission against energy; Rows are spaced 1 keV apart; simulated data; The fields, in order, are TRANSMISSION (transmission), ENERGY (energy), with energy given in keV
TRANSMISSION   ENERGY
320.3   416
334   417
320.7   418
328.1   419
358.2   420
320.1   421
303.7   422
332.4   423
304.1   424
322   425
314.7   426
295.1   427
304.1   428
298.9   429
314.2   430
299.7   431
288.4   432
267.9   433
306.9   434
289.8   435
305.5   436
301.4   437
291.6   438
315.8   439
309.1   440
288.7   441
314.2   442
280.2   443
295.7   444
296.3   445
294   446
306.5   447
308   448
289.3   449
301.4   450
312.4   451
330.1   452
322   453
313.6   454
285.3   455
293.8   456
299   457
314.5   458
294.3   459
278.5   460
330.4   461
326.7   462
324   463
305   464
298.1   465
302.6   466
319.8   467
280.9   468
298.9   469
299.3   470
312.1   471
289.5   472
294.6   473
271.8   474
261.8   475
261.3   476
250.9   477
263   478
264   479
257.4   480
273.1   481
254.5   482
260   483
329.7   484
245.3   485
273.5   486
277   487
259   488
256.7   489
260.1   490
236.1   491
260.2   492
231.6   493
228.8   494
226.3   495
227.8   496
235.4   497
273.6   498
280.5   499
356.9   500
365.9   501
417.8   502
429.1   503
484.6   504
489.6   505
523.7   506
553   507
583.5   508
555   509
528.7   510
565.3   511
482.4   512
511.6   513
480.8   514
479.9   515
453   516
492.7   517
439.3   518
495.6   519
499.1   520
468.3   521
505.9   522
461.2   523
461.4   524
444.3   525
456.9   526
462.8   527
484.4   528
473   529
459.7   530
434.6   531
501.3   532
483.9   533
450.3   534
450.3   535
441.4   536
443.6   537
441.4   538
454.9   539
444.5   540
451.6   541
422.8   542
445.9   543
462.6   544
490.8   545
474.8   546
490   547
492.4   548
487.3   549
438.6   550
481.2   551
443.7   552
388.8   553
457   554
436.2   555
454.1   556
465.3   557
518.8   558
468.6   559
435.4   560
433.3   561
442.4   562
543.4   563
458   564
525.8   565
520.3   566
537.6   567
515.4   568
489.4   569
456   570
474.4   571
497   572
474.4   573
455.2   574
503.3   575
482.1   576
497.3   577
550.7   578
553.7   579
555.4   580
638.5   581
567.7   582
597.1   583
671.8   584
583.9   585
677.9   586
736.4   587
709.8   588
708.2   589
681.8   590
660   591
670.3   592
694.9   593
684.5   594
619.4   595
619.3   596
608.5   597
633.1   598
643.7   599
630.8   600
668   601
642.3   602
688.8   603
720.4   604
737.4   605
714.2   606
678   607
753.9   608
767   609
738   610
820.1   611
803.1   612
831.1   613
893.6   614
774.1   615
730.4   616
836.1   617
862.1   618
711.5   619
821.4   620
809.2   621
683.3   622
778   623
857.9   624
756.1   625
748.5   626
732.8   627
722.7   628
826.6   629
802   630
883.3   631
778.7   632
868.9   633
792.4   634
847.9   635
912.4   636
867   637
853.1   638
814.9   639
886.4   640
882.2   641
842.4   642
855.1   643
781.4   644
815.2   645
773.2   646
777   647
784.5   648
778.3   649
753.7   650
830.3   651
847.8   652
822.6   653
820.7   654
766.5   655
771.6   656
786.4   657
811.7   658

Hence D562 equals 6.9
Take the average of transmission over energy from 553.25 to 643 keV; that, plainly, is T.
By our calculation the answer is 667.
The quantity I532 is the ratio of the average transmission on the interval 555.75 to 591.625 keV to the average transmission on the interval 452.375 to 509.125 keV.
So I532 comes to 1.74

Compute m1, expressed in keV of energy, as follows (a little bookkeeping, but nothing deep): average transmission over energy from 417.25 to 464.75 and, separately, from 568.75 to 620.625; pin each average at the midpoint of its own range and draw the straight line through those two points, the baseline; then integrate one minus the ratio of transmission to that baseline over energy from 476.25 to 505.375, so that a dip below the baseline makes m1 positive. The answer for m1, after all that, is 9.1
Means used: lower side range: 306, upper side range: 659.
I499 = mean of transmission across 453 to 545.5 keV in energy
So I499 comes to 374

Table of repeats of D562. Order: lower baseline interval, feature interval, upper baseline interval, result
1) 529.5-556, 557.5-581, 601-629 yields 2.9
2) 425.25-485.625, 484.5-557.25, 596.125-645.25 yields 9.4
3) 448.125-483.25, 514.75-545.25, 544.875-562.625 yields -3.5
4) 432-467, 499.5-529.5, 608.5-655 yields 0.1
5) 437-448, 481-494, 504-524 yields 5.0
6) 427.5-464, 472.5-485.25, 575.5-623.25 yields 3.9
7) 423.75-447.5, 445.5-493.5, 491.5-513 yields 8.4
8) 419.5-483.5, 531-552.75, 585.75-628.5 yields 3.4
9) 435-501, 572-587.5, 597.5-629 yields 1.8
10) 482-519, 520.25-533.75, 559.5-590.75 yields -1.0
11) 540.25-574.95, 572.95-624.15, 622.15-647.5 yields -2.0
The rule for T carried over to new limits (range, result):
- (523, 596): 512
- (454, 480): 293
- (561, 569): 501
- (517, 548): 464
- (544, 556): 462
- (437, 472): 304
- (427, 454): 301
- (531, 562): 458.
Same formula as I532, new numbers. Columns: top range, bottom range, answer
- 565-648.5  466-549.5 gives 1.80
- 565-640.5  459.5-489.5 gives 2.44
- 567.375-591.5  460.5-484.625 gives 1.98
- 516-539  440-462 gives 1.54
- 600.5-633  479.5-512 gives 2.22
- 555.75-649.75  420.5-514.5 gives 2.13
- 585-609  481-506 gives 2.24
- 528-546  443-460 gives 1.51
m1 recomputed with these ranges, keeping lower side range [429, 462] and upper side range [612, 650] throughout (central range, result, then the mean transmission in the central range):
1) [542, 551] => 1.7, 470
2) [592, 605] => 1.1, 658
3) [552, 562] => 2.6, 450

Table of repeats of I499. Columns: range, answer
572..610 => 634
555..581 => 494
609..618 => 805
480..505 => 293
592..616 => 711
